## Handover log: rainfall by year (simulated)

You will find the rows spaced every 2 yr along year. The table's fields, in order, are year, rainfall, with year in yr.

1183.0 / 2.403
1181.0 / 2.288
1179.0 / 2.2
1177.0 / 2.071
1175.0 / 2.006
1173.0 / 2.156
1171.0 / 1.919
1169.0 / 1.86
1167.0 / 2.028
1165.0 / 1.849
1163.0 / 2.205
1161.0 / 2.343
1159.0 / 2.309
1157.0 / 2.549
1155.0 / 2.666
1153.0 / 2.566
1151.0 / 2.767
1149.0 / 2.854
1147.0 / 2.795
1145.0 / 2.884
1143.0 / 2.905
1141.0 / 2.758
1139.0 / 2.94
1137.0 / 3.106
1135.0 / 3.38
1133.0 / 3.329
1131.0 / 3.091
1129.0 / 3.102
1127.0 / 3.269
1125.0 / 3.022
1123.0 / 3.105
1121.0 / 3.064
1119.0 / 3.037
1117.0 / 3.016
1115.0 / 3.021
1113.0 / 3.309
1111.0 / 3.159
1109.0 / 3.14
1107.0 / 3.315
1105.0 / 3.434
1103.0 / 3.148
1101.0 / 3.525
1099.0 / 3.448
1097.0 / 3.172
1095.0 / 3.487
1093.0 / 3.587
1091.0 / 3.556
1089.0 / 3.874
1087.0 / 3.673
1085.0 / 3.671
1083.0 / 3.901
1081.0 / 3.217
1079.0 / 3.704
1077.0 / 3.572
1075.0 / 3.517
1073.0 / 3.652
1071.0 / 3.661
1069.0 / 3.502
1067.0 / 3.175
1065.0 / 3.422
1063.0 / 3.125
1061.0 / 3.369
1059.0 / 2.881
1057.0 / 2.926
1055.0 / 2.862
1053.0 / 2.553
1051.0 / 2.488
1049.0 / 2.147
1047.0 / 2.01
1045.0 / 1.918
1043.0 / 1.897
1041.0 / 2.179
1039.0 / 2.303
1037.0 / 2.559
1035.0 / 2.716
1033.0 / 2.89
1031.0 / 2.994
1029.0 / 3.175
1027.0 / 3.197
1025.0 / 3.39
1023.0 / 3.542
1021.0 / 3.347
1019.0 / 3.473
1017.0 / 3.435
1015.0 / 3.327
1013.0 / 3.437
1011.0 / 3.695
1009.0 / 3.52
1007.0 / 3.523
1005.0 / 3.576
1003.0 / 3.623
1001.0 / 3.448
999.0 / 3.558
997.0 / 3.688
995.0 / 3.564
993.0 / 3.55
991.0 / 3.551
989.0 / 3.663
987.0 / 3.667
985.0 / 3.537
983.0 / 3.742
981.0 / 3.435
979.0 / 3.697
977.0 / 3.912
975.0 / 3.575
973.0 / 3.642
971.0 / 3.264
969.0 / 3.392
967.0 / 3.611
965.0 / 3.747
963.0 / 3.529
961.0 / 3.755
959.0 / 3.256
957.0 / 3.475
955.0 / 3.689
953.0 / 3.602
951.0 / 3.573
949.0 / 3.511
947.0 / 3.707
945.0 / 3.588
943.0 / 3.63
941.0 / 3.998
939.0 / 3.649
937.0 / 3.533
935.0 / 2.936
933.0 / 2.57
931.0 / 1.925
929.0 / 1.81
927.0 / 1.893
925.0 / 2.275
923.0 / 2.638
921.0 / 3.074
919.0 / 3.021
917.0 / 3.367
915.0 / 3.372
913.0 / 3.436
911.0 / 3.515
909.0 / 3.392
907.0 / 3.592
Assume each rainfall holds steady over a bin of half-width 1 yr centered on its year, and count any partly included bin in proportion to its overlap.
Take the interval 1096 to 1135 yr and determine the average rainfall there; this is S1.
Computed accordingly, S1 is 3.2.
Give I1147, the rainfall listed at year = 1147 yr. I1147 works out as 2.795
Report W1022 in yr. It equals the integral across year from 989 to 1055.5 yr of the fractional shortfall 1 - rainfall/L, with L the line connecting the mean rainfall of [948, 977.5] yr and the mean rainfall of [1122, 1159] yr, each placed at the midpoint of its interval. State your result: 5.66 yr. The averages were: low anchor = 3.56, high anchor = 2.93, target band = 3.08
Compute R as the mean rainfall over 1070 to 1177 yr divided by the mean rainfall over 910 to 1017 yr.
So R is 0.89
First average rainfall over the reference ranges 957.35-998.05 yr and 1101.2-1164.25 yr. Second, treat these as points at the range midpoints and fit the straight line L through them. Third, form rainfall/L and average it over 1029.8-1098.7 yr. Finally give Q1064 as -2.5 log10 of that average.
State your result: 0.05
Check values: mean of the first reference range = 3.59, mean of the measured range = 3.07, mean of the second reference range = 2.96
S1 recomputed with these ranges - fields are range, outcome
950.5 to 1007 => 3.58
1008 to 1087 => 3.09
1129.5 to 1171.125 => 2.64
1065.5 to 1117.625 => 3.44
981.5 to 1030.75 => 3.5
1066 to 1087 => 3.56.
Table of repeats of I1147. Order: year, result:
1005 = 3.576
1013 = 3.437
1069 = 3.502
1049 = 2.147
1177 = 2.071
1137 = 3.106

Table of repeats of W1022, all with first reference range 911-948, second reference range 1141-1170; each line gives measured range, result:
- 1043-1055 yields 2.15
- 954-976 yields -4.40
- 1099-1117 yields -4.55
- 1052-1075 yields -4.27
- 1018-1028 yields -2.08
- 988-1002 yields -3.40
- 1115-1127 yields -2.34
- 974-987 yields -3.30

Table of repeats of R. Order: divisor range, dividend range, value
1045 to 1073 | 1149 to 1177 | 0.77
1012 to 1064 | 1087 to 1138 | 1.15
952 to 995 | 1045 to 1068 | 0.77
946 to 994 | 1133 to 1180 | 0.70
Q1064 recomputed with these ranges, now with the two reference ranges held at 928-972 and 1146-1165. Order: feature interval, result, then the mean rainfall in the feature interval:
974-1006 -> -0.13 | 3.61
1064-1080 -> -0.23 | 3.53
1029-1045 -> 0.20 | 2.51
